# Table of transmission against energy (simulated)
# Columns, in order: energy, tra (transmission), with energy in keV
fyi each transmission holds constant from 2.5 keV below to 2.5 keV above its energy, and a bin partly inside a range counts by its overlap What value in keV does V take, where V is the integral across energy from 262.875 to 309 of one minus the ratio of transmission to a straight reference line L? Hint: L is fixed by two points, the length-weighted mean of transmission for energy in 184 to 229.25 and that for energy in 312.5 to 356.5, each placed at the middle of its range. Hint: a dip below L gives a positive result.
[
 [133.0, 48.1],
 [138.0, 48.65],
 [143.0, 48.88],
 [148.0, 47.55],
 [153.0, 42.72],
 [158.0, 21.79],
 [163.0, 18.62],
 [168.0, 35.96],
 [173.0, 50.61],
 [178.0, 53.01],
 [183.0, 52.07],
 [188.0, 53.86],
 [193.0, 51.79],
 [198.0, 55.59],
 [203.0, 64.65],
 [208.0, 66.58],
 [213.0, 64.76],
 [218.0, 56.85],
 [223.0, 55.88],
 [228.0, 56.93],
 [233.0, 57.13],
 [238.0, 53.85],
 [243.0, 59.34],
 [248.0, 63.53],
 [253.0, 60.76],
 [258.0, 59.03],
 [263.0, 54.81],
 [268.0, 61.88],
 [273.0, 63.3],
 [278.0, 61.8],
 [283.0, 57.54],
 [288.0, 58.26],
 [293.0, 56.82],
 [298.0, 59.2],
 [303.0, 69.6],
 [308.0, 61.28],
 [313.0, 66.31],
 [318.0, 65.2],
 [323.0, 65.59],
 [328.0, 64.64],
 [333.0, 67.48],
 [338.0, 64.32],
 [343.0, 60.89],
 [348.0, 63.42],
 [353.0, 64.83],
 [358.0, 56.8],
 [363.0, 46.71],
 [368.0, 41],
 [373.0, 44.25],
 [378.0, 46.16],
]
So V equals 1.1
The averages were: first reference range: 58.4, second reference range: 64.5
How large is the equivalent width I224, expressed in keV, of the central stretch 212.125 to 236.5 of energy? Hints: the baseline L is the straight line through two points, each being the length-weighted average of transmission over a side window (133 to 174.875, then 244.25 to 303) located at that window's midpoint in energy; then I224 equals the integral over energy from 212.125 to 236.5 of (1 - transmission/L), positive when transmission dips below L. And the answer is -2.9 keV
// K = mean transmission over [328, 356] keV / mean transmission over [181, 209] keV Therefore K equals 1.12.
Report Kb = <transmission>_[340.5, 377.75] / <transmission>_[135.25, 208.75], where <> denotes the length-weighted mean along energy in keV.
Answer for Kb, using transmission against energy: 1.14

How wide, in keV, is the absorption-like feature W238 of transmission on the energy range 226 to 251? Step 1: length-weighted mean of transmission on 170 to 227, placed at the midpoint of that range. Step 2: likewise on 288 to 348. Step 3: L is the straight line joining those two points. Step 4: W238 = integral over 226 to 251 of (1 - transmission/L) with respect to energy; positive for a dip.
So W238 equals 0.3 keV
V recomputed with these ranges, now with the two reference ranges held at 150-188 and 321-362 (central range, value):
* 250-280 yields -4.2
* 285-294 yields -0.3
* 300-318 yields -2.1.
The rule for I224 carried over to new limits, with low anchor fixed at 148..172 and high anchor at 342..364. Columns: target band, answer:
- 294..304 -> -2.0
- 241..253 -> -4.4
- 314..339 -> -4.5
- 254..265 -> -2.6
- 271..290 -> -4.2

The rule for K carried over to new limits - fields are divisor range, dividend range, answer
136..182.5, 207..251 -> 1.43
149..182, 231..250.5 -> 1.53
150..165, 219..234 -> 1.97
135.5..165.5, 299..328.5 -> 1.71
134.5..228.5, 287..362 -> 1.26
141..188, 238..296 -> 1.42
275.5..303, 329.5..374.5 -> 0.96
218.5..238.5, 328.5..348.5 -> 1.14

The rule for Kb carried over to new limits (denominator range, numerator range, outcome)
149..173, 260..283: 1.82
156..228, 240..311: 1.20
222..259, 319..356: 1.10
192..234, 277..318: 1.04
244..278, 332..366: 0.99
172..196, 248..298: 1.14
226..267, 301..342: 1.12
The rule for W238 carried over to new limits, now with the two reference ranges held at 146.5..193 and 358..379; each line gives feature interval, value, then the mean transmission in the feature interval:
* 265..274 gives -3.67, 62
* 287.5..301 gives -4.24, 58.5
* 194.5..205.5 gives -4.27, 59.4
